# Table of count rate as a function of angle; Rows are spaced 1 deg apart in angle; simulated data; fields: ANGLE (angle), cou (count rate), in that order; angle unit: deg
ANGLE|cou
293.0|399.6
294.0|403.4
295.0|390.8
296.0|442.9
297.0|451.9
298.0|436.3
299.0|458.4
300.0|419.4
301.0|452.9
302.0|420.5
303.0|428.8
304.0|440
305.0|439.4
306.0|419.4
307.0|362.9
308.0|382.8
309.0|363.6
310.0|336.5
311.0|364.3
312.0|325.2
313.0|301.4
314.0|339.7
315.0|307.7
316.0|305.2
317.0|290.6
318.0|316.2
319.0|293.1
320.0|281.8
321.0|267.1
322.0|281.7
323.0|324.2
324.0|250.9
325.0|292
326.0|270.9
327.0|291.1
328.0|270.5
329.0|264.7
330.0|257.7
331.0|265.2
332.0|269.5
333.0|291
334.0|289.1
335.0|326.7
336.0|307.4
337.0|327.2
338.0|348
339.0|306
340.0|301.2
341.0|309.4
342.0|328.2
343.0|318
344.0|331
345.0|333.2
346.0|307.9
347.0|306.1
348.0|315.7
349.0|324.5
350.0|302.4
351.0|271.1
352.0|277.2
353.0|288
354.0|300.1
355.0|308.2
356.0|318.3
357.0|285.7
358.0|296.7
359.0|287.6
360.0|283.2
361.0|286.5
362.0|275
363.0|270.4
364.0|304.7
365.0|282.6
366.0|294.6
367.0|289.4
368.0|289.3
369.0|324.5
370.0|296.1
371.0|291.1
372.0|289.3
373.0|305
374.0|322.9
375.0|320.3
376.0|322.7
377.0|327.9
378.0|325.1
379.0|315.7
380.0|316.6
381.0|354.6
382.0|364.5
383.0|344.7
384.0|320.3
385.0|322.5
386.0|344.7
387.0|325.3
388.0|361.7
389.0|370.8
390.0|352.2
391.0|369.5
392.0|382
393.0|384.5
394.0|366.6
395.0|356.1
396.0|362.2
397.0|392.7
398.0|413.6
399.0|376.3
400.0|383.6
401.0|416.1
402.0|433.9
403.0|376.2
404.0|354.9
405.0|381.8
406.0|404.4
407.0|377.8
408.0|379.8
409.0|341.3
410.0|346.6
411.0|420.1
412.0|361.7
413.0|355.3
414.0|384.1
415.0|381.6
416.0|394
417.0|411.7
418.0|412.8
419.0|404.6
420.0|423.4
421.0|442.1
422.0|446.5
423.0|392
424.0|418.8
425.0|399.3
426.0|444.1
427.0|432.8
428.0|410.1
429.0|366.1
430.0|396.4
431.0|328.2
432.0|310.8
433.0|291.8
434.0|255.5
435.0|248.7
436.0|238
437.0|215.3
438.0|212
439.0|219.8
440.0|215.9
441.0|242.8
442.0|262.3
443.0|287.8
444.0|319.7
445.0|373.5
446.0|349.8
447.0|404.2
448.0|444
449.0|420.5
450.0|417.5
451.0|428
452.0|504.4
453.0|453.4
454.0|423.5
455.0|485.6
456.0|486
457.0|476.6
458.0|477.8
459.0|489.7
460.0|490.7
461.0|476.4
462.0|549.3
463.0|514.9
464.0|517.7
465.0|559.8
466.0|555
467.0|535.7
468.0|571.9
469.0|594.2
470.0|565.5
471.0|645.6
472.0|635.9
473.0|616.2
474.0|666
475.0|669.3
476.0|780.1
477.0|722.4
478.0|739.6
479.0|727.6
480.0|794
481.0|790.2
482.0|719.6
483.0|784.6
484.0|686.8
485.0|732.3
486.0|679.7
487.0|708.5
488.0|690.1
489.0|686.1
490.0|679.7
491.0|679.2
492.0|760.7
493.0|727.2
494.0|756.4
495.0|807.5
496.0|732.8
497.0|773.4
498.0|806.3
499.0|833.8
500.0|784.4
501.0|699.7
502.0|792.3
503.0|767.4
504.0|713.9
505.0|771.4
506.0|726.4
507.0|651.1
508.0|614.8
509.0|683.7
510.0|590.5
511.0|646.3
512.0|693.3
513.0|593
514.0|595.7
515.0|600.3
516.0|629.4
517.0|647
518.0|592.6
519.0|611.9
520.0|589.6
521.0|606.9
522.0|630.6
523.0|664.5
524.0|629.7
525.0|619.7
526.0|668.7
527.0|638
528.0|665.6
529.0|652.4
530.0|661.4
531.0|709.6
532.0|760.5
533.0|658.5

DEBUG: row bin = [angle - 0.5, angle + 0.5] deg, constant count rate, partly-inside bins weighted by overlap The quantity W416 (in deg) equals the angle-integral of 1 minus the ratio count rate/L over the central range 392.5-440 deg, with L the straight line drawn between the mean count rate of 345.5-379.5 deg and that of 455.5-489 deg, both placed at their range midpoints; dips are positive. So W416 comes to 9.2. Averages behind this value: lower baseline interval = 300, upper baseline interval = 627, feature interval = 366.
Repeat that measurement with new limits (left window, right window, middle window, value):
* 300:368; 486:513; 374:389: 3.37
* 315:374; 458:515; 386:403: 2.07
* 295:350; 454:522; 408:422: 3.31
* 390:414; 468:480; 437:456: 6.92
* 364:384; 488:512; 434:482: 9.13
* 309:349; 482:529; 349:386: 7.81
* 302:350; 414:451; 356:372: 1.93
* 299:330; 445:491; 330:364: 7.68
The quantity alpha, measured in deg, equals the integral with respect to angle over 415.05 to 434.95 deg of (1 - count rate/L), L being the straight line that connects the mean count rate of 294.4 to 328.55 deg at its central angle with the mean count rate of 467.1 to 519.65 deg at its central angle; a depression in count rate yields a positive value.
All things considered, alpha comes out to 6.3 deg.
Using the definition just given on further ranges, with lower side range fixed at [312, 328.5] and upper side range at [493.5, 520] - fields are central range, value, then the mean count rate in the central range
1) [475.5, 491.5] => -2.0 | 725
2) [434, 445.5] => 6.1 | 258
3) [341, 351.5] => 1.1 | 314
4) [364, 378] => 3.4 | 305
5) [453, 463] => 1.8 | 484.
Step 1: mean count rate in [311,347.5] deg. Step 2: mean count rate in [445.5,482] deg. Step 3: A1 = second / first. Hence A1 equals 1.9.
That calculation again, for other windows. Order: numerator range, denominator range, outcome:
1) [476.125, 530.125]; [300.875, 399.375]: 2.15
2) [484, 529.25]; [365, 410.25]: 1.97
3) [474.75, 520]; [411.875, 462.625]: 1.85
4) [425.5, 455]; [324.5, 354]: 1.15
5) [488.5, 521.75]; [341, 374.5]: 2.30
